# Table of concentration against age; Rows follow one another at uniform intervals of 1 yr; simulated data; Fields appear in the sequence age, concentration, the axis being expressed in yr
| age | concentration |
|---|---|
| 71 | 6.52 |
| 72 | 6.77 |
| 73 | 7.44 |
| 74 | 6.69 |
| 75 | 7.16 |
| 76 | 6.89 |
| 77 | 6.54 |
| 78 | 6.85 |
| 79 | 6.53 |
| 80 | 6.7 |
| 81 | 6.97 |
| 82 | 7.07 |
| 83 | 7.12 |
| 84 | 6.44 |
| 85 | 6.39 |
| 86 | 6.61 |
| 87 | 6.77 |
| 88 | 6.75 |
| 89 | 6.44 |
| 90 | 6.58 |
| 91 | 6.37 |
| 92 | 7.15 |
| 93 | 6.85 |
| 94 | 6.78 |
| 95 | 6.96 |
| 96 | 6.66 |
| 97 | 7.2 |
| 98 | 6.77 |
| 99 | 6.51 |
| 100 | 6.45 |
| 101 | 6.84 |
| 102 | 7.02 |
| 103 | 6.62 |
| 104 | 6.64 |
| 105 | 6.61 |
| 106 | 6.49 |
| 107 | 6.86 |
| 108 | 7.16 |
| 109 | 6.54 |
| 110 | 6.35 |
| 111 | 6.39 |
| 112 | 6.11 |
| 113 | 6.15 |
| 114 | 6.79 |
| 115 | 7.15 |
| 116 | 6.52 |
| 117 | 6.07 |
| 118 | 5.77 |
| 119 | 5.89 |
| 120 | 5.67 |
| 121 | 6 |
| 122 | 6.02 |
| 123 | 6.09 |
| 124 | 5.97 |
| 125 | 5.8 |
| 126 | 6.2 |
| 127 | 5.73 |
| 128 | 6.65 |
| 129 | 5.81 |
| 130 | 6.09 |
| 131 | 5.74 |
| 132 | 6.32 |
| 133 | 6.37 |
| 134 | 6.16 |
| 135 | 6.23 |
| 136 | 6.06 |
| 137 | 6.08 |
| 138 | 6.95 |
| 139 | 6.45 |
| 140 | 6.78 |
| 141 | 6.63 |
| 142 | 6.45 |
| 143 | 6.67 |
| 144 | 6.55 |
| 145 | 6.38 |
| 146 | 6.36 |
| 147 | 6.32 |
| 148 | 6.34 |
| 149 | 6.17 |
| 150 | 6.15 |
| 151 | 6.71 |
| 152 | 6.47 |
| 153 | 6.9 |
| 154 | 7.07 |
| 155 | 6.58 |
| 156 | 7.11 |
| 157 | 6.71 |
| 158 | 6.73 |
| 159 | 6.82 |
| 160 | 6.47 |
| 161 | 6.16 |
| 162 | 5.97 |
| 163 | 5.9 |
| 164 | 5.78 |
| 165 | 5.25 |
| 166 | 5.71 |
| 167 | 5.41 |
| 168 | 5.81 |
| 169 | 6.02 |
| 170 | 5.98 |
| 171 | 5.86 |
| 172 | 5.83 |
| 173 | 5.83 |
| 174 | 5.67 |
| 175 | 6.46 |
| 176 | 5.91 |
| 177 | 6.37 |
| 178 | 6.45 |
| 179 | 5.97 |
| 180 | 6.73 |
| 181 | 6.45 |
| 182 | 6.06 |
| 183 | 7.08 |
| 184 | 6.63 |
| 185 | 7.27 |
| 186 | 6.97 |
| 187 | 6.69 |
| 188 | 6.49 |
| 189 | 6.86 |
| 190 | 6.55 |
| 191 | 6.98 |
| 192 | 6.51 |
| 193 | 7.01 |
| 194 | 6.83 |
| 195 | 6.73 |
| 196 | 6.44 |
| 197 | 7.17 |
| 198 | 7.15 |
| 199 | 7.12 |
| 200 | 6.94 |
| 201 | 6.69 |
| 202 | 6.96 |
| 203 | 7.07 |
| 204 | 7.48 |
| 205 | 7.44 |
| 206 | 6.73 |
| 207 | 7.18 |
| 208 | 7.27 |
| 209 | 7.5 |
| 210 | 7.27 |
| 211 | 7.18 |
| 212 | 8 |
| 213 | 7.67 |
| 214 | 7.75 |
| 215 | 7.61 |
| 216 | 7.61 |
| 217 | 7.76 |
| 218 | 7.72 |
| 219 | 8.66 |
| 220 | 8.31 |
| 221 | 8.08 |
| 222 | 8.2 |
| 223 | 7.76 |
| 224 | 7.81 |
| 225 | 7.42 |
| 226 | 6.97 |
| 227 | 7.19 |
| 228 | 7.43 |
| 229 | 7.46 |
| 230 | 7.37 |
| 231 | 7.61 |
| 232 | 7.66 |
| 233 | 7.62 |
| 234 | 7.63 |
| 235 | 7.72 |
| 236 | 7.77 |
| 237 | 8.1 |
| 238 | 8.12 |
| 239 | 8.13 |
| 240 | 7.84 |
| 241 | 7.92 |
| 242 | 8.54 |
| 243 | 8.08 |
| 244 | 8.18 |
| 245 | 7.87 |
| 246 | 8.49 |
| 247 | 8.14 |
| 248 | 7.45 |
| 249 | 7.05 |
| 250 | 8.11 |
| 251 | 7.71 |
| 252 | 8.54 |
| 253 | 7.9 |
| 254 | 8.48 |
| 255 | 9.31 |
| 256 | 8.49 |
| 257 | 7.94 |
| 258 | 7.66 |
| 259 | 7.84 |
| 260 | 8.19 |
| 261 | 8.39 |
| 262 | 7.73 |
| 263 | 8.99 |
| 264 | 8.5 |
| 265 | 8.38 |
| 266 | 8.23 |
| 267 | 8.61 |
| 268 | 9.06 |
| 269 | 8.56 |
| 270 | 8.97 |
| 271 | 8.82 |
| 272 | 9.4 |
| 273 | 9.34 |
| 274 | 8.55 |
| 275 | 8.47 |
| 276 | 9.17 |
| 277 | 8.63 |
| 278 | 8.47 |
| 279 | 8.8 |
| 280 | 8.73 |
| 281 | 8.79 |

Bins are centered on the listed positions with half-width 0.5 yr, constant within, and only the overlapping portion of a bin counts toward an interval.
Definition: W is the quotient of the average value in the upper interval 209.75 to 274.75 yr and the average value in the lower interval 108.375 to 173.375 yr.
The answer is 1.29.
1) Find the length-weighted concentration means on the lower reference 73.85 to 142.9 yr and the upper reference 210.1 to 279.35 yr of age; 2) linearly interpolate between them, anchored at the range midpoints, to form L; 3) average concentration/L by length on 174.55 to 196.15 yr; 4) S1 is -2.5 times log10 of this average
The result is 0.12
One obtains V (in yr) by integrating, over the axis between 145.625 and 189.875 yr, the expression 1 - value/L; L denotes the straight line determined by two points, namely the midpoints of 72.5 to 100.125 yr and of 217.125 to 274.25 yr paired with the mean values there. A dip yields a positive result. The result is 6.7 yr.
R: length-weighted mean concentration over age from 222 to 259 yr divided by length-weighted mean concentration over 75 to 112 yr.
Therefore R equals 1.17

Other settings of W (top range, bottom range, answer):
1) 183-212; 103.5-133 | 1.12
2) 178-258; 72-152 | 1.15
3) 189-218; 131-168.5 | 1.13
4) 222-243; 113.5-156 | 1.22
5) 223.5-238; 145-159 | 1.15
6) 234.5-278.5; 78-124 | 1.27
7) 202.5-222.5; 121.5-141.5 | 1.23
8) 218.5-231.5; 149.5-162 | 1.16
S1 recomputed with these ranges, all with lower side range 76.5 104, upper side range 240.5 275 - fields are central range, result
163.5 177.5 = 0.271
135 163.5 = 0.127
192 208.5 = 0.116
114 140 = 0.150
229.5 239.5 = 0.047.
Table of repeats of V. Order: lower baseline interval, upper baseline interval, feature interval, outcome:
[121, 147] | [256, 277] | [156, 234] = 4.6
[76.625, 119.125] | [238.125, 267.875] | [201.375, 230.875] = 1.0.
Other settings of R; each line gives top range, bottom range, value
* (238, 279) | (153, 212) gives 1.27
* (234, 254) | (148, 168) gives 1.27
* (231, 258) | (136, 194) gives 1.25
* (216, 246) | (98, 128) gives 1.23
